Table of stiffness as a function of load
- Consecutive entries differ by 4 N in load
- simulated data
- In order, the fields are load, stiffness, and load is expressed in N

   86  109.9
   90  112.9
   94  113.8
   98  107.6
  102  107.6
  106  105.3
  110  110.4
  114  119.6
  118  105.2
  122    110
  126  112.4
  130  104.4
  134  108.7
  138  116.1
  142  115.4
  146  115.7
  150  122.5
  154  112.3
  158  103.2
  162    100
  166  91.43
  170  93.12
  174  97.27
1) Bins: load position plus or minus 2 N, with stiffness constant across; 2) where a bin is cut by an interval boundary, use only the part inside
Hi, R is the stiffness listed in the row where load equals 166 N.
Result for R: 91.43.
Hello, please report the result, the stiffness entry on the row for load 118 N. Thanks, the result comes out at 105.2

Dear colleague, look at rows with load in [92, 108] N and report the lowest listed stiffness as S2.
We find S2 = 105.3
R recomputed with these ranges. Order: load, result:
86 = 109.9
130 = 104.4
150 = 122.5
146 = 115.7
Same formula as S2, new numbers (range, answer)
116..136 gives 104.4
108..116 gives 110.4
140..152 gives 115.4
